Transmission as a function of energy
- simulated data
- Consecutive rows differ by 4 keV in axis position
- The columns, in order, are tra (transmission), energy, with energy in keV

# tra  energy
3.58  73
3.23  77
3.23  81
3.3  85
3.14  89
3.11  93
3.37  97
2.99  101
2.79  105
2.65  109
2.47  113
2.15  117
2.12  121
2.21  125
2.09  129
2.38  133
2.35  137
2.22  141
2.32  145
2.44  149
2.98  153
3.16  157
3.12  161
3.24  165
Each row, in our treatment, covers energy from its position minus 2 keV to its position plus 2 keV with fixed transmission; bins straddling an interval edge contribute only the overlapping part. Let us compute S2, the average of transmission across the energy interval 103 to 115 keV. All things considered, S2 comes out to 2.64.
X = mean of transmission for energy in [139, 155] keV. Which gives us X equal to 2.49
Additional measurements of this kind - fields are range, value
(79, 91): 3.22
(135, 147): 2.3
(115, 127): 2.16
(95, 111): 2.95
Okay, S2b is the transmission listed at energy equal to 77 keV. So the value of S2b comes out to 3.23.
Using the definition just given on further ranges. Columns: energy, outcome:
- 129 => 2.09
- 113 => 2.47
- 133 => 2.38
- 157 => 3.16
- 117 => 2.15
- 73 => 3.58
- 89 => 3.14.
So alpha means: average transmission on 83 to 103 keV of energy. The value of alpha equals 3.18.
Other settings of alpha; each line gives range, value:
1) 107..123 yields 2.35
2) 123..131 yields 2.15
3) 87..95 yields 3.12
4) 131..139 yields 2.37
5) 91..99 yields 3.24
